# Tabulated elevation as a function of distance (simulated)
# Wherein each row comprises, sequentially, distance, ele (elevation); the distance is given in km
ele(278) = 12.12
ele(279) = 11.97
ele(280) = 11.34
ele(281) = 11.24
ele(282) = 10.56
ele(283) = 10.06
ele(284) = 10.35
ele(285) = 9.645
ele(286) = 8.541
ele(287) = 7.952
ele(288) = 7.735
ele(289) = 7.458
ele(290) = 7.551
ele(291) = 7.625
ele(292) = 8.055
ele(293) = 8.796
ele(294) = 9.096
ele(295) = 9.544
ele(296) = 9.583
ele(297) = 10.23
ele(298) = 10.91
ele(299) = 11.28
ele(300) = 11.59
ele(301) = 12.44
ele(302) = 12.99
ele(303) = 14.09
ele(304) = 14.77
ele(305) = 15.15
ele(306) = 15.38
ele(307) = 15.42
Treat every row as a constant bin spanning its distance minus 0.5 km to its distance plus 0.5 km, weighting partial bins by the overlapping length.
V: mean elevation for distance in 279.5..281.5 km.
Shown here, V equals 11.3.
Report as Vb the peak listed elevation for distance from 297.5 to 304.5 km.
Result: 14.77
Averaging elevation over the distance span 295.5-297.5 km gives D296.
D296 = 9.91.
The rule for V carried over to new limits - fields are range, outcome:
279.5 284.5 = 10.7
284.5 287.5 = 8.71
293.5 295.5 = 9.32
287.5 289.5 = 7.6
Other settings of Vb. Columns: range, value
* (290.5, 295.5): 9.544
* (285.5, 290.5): 8.541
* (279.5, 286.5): 11.34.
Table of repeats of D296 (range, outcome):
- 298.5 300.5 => 11.4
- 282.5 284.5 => 10.2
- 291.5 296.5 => 9.01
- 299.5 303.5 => 12.8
